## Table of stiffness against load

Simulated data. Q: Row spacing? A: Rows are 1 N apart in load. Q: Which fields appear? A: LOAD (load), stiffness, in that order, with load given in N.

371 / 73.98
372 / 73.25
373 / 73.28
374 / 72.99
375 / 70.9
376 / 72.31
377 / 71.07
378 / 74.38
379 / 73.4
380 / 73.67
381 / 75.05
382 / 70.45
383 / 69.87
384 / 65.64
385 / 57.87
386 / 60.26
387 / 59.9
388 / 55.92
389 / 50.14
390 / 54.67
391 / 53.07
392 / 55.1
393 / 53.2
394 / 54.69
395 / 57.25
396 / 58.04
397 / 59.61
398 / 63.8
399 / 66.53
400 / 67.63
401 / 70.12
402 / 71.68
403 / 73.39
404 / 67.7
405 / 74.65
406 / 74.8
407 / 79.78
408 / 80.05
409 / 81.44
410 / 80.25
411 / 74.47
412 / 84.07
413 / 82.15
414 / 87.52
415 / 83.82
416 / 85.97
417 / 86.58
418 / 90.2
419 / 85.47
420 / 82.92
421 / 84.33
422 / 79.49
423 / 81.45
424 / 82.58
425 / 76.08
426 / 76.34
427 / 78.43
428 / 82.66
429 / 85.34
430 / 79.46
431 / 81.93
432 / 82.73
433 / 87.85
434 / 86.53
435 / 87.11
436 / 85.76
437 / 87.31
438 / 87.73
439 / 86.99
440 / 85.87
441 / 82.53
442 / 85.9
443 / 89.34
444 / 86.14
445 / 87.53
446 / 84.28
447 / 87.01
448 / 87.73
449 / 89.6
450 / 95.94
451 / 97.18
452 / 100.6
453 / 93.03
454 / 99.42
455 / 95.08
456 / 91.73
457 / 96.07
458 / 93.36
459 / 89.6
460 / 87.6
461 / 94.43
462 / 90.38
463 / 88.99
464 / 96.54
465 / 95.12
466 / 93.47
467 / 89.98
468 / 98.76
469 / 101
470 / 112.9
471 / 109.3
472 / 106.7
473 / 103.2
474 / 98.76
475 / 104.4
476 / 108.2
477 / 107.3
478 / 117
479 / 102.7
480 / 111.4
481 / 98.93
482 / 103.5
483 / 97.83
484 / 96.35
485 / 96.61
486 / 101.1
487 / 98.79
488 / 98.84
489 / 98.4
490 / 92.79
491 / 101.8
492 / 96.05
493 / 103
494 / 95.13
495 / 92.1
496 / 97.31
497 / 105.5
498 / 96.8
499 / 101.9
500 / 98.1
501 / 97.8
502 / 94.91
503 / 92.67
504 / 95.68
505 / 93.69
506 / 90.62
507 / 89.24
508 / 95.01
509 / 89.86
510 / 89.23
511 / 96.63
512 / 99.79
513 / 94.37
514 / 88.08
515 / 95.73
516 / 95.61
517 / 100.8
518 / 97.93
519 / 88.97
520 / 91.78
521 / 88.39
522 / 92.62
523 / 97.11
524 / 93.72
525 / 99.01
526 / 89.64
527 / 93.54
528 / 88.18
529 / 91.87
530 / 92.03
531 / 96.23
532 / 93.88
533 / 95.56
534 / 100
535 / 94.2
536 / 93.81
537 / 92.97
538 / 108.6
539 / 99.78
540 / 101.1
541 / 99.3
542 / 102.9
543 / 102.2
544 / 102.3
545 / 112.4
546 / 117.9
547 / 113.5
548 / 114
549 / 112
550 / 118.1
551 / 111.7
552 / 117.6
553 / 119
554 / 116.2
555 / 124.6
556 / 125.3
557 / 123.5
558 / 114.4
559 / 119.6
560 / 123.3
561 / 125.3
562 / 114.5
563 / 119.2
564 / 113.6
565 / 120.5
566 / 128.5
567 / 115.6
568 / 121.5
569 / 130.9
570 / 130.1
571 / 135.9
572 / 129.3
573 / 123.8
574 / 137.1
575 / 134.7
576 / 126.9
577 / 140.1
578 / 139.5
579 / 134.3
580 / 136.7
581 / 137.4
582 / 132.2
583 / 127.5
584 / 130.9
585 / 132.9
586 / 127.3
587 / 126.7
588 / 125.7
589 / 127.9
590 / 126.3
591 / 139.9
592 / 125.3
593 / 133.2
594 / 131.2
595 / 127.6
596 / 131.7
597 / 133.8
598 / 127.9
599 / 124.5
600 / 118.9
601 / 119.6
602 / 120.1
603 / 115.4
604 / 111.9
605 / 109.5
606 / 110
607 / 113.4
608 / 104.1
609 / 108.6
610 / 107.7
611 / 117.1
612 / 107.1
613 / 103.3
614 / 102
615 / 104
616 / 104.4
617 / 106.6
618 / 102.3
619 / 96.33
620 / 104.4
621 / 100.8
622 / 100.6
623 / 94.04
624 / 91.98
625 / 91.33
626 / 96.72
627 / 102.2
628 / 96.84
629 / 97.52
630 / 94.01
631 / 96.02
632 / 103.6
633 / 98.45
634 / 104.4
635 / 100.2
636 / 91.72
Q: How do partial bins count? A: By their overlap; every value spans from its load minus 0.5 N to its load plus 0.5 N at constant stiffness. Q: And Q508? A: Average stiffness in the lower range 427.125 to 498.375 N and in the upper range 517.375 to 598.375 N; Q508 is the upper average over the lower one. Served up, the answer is 1.22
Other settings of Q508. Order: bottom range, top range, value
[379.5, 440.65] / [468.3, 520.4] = 1.32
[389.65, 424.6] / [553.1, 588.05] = 1.73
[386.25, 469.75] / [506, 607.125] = 1.39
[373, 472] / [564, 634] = 1.46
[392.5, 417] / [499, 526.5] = 1.30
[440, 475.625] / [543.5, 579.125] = 1.30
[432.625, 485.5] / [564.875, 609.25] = 1.33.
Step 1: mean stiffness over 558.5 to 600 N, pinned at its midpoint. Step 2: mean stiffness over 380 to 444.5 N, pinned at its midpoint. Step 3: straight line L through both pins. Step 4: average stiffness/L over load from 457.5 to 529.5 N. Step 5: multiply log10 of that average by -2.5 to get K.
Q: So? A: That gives 0.039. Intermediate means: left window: 75.2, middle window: 97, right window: 128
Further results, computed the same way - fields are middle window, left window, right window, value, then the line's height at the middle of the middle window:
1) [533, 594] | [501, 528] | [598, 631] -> -0.205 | 99.6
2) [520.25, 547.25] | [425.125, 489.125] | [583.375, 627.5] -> 0.069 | 104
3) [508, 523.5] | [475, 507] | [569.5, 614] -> 0.128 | 106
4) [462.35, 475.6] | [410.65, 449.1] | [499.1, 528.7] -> -0.128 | 88.8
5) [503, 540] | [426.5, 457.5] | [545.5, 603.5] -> 0.171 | 111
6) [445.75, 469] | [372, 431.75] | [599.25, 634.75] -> -0.154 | 80.8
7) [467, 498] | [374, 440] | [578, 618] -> -0.100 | 92.8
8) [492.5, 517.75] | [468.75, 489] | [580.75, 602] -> 0.147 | 109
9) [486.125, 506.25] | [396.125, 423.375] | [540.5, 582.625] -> 0.059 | 103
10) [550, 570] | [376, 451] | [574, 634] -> -0.131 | 107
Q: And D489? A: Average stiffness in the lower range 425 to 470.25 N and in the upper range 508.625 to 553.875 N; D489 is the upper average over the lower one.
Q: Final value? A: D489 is 1.1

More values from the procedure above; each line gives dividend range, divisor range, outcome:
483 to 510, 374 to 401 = 1.52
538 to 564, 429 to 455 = 1.29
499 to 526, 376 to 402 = 1.49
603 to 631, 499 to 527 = 1.09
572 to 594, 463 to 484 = 1.29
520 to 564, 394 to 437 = 1.35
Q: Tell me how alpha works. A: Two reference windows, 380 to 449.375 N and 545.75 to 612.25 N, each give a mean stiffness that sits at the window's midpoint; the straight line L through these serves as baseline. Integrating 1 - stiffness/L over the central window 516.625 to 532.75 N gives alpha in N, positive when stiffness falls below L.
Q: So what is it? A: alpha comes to 2.1 N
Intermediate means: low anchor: 76.1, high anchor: 123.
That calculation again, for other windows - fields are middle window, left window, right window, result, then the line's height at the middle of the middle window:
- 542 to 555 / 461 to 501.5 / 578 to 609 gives 0.2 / 115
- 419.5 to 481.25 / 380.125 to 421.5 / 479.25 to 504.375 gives -4.3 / 85.8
